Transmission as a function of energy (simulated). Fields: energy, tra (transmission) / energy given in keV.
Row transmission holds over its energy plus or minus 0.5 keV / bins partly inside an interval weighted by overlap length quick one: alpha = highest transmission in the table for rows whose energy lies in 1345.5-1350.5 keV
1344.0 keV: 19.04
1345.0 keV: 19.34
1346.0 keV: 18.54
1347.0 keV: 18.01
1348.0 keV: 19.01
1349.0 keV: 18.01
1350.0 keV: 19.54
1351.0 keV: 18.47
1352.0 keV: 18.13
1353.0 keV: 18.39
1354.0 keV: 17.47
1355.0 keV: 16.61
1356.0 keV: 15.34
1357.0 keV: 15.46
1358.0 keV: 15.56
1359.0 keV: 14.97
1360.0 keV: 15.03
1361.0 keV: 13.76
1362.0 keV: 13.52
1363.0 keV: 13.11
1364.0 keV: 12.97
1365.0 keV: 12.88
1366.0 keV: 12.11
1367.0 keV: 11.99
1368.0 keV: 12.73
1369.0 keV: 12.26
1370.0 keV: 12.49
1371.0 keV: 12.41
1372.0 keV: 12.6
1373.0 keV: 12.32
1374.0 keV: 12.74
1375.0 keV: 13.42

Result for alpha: 19.54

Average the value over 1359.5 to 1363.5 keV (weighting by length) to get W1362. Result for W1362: 13.9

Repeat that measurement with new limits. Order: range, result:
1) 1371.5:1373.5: 12.5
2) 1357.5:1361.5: 14.8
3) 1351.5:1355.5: 17.6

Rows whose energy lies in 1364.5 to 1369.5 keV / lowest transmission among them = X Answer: 11.99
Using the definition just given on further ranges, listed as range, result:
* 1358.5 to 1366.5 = 12.11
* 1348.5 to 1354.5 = 17.47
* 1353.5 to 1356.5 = 15.34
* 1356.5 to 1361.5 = 13.76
